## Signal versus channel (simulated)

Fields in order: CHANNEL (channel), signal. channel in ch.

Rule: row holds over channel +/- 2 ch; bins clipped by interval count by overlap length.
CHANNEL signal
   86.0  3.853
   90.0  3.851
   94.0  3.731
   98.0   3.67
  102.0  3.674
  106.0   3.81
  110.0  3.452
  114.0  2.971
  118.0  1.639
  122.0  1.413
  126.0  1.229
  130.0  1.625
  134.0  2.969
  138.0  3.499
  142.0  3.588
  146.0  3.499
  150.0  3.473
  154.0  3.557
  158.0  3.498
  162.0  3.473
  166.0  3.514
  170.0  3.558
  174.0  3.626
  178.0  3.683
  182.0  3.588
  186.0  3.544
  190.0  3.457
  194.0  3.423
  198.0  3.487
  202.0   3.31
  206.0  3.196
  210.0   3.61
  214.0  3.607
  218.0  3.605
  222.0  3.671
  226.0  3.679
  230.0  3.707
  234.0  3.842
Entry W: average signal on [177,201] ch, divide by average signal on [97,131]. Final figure 1.3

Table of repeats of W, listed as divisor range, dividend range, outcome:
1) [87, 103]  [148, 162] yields 0.94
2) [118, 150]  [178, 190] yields 1.40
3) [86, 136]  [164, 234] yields 1.24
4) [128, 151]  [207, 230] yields 1.17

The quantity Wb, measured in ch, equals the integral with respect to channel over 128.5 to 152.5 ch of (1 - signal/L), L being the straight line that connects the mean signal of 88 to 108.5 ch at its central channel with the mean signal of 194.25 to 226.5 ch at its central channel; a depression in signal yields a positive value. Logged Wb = 3.3 ch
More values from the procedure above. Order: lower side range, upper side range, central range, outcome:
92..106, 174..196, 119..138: 8.7 ch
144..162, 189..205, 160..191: -1.0 ch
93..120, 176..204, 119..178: 6.2 ch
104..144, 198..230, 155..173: -2.9 ch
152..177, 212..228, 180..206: 1.1 ch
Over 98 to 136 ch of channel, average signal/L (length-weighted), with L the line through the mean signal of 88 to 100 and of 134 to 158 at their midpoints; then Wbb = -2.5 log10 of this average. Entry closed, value 0.37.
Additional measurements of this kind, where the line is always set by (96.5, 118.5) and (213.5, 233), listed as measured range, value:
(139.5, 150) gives -0.03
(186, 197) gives 0.03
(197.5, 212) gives 0.07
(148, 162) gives -0.02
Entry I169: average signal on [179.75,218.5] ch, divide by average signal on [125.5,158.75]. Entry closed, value 1.1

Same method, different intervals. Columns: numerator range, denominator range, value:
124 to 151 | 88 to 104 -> 0.75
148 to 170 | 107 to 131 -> 1.63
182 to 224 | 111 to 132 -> 1.88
